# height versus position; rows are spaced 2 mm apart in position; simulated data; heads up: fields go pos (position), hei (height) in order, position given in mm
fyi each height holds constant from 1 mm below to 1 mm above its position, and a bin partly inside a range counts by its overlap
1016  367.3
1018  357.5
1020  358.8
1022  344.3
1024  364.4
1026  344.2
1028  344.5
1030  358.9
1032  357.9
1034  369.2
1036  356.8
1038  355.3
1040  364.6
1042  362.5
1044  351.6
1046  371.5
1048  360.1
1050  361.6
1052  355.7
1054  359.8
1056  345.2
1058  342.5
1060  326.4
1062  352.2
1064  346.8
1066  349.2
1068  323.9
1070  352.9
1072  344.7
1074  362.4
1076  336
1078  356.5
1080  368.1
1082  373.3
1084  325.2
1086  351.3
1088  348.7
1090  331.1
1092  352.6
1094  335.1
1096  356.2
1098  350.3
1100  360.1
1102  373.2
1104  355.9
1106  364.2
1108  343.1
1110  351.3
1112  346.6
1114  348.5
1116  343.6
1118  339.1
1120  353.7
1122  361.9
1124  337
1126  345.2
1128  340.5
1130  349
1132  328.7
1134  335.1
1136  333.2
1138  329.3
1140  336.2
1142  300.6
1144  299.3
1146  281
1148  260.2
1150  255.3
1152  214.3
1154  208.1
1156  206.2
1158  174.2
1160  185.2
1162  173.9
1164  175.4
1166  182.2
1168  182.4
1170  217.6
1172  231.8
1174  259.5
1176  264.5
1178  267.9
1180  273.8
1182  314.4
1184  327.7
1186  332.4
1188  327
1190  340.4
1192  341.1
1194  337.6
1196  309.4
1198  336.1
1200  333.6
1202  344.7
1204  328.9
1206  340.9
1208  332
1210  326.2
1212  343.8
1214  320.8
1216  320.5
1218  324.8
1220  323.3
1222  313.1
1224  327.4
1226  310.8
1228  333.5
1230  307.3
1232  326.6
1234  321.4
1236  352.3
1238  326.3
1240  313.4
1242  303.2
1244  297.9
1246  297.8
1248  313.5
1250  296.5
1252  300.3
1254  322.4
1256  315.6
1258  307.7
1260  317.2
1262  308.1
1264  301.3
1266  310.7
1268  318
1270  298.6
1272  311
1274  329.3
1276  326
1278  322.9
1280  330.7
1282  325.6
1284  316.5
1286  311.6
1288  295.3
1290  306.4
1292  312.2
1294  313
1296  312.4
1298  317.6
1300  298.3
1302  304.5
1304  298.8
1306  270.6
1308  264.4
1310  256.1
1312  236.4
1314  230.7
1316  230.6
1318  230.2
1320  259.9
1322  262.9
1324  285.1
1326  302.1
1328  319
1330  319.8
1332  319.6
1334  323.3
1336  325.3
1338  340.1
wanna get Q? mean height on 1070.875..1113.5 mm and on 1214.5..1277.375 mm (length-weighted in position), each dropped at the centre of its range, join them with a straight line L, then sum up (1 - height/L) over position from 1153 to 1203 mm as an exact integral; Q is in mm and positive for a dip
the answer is 9.8 mm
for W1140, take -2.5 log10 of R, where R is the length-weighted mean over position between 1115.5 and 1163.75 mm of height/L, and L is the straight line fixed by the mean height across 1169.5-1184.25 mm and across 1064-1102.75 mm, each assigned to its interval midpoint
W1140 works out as 0.05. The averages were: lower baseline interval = 350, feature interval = 289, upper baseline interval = 268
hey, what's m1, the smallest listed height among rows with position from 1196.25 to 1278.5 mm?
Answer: 296.5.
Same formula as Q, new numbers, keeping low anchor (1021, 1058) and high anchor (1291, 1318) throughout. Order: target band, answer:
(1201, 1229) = -2.1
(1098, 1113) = -0.8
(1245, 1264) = -1.0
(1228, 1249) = -1.3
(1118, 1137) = -0.7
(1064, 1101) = -0.5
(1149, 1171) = 8.5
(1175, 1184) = 0.9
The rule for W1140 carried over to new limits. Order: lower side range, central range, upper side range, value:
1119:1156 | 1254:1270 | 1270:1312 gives -0.023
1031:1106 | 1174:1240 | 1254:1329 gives -0.014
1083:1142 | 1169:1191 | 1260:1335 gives 0.142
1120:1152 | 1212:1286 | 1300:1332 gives -0.096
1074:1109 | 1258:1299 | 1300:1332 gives -0.099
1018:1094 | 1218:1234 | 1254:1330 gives -0.029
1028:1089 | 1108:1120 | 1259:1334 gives -0.020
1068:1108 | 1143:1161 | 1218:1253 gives 0.405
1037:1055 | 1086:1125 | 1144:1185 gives -0.180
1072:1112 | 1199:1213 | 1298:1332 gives -0.076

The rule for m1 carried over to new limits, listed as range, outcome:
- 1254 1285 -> 298.6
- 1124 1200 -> 173.9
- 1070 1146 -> 281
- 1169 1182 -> 217.6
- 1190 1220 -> 309.4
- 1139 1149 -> 260.2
